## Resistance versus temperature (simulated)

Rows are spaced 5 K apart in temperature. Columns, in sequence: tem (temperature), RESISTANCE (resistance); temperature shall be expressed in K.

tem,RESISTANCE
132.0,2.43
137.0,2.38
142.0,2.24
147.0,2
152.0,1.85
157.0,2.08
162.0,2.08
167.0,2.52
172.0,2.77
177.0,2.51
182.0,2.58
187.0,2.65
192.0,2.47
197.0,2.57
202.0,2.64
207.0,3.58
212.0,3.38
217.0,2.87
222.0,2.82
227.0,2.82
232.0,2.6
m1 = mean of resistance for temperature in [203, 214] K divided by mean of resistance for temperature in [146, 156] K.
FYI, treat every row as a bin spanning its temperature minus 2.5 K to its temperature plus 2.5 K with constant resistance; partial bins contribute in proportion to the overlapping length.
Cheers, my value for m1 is 1.74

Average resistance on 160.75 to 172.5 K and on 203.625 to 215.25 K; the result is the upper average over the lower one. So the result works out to 1.4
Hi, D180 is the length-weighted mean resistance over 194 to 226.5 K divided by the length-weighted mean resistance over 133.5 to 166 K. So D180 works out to 1.4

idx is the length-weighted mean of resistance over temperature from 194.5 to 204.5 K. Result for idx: 2.6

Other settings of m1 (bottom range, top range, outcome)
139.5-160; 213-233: 1.39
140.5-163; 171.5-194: 1.27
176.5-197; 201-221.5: 1.22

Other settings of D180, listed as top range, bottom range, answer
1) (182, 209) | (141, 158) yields 1.36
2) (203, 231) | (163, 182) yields 1.19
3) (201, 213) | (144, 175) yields 1.46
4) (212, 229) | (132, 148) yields 1.29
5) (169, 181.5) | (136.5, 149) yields 1.20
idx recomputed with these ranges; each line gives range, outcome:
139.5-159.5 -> 2.04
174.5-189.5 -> 2.58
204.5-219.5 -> 3.28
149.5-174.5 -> 2.26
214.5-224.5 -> 2.85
